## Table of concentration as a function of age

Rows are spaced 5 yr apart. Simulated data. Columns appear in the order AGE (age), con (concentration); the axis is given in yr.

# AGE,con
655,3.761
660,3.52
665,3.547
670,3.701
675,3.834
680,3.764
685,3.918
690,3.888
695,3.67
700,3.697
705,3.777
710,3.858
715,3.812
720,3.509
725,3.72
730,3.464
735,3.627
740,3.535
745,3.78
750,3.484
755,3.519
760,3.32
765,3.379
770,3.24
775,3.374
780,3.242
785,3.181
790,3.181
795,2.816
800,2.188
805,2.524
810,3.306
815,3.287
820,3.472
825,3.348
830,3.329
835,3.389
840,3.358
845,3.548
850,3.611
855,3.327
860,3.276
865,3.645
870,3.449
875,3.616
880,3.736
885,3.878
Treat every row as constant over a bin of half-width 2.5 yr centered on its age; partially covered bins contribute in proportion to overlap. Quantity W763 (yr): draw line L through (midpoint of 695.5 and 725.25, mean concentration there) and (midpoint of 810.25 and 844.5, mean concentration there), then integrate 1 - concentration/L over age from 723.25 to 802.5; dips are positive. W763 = 5.8 yr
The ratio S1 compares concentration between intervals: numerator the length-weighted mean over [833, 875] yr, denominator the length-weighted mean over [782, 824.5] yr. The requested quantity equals 1.15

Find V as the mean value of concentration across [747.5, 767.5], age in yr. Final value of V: 3.43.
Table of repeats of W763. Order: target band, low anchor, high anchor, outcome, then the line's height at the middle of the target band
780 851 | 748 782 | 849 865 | 4.7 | 3.4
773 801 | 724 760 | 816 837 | 3.5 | 3.47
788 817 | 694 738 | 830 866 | 5.3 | 3.52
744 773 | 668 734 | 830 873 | 1.5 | 3.63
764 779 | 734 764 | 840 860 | 0.8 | 3.51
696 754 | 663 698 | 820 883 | 0.5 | 3.69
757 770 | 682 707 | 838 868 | 1.1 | 3.65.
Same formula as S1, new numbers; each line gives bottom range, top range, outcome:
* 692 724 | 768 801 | 0.82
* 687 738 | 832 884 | 0.95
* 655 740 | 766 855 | 0.87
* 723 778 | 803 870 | 0.96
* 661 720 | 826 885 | 0.93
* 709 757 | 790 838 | 0.85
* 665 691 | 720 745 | 0.95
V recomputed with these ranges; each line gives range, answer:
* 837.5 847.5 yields 3.45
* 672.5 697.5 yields 3.81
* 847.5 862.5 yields 3.4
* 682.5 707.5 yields 3.79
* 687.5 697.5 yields 3.78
